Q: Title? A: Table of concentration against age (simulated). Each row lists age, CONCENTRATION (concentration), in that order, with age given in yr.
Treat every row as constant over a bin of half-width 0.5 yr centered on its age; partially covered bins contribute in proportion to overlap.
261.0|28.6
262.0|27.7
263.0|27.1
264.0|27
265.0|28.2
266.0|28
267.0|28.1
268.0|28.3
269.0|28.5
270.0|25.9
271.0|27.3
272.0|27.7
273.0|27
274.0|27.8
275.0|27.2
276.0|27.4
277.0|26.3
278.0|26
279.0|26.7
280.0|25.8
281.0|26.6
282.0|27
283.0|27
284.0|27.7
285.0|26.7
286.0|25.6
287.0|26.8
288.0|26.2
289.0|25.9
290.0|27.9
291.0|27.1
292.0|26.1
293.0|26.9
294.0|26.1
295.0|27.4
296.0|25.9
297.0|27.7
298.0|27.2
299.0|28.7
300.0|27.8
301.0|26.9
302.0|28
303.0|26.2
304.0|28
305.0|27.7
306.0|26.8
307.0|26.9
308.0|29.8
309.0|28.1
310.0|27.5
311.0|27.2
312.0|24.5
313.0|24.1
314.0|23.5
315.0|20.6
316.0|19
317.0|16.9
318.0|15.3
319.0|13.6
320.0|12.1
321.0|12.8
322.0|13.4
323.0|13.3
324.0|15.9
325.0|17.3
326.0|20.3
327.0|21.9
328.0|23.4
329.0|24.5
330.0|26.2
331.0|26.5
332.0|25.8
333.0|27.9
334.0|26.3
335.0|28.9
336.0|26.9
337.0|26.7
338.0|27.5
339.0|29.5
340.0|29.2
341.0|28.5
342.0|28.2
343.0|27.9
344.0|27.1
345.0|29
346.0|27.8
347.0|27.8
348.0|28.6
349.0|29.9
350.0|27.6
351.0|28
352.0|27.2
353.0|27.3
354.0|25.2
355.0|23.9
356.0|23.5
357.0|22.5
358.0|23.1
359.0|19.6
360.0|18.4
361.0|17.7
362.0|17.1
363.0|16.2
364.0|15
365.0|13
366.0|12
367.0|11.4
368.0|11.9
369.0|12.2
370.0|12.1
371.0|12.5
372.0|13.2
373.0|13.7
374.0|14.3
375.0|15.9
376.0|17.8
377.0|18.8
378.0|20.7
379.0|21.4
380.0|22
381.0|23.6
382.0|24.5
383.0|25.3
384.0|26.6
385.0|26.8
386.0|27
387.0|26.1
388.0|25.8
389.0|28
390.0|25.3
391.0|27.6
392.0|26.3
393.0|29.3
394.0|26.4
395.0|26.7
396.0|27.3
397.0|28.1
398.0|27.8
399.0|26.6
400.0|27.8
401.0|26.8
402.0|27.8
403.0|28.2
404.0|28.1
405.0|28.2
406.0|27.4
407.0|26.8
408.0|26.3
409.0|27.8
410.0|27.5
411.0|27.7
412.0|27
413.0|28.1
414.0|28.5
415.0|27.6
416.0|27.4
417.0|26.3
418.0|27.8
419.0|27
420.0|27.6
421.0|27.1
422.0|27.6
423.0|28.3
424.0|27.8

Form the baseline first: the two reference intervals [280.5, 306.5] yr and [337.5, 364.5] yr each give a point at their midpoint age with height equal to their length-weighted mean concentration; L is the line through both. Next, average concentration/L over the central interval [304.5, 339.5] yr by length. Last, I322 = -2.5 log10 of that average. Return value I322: 0.14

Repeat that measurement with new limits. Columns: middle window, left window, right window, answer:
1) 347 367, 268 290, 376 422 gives 0.22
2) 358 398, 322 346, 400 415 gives 0.28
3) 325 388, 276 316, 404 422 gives 0.19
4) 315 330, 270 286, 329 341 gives 0.48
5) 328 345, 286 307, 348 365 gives -0.14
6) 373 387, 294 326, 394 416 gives 0.21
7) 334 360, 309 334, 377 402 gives -0.18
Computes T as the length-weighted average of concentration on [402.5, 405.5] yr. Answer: 28.2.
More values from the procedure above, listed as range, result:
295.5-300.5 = 27.5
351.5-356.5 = 25.4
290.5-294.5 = 26.6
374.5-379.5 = 18.9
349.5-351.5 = 27.8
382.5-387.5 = 26.4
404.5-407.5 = 27.5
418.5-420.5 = 27.3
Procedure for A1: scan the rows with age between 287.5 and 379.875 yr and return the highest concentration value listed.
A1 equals 29.9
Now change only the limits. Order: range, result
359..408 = 29.3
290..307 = 28.7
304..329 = 29.8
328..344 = 29.5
